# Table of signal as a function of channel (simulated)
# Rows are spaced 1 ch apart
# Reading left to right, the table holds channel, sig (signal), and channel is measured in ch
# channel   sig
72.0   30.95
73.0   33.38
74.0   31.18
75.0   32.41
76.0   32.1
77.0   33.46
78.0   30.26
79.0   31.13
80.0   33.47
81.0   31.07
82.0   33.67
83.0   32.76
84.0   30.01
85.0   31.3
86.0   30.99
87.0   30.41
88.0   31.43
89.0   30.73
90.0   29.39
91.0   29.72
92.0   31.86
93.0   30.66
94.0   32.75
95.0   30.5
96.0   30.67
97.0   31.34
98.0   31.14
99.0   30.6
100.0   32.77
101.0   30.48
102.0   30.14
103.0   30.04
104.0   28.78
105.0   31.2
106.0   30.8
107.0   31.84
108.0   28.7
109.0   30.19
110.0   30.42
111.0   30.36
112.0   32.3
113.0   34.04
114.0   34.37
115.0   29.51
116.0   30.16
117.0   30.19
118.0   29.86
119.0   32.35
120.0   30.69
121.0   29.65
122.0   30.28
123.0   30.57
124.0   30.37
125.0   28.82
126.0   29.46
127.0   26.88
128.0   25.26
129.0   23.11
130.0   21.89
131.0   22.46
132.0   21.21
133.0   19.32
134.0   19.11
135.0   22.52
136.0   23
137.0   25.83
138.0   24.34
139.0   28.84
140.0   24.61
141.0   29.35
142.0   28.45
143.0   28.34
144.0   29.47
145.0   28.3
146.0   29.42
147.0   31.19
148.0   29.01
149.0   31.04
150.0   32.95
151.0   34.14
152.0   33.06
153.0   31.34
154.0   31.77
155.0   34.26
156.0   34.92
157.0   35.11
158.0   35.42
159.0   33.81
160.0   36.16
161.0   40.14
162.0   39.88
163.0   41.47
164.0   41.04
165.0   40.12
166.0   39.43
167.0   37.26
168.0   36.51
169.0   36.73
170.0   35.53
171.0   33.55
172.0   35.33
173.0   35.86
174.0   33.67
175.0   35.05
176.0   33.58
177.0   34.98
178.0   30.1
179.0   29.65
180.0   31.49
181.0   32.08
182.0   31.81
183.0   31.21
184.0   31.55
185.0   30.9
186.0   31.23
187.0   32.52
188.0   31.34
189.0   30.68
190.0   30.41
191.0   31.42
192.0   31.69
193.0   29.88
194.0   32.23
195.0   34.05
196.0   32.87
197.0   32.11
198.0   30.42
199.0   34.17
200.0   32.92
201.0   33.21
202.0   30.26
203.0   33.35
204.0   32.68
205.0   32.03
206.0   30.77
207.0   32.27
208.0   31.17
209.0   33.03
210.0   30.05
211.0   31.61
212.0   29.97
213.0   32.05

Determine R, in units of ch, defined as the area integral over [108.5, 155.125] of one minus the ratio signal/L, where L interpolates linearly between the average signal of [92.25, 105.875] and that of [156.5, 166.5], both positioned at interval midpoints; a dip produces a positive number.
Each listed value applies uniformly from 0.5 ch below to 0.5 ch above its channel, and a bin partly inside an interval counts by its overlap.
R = 8.2 ch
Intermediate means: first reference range 30.9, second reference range 38.3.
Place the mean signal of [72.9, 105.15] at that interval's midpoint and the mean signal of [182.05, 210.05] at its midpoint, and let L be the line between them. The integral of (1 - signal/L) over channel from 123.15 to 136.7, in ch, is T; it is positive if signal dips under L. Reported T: 3.1 ch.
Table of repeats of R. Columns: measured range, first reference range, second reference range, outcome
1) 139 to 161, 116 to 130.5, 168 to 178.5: 0.1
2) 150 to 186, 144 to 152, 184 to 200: -4.0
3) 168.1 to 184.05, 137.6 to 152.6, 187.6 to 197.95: -1.3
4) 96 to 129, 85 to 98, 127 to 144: -3.0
